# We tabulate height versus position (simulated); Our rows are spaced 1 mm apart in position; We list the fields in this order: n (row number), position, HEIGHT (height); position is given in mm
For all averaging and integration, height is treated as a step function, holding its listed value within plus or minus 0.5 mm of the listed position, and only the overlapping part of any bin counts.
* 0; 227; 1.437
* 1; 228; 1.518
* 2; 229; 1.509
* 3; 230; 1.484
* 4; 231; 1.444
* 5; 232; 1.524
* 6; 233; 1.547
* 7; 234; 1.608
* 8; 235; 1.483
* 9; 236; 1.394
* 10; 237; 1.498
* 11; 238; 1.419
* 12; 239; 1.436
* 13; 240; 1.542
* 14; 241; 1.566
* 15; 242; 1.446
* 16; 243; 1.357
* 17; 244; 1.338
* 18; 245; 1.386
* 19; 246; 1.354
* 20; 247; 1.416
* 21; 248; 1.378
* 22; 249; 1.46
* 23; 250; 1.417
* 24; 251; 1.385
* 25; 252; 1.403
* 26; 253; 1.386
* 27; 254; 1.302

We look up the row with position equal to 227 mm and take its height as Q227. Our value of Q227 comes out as 1.437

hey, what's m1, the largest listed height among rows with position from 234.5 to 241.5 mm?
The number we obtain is 1.566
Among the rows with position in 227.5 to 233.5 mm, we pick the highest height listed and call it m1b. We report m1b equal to 1.547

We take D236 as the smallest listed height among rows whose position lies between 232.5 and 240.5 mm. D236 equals 1.394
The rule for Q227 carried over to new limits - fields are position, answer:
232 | 1.524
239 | 1.436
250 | 1.417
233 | 1.547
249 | 1.46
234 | 1.608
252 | 1.403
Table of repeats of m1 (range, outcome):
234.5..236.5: 1.483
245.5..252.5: 1.46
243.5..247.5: 1.416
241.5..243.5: 1.446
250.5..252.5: 1.403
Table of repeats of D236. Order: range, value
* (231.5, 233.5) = 1.524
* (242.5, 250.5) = 1.338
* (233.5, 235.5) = 1.483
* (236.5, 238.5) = 1.419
